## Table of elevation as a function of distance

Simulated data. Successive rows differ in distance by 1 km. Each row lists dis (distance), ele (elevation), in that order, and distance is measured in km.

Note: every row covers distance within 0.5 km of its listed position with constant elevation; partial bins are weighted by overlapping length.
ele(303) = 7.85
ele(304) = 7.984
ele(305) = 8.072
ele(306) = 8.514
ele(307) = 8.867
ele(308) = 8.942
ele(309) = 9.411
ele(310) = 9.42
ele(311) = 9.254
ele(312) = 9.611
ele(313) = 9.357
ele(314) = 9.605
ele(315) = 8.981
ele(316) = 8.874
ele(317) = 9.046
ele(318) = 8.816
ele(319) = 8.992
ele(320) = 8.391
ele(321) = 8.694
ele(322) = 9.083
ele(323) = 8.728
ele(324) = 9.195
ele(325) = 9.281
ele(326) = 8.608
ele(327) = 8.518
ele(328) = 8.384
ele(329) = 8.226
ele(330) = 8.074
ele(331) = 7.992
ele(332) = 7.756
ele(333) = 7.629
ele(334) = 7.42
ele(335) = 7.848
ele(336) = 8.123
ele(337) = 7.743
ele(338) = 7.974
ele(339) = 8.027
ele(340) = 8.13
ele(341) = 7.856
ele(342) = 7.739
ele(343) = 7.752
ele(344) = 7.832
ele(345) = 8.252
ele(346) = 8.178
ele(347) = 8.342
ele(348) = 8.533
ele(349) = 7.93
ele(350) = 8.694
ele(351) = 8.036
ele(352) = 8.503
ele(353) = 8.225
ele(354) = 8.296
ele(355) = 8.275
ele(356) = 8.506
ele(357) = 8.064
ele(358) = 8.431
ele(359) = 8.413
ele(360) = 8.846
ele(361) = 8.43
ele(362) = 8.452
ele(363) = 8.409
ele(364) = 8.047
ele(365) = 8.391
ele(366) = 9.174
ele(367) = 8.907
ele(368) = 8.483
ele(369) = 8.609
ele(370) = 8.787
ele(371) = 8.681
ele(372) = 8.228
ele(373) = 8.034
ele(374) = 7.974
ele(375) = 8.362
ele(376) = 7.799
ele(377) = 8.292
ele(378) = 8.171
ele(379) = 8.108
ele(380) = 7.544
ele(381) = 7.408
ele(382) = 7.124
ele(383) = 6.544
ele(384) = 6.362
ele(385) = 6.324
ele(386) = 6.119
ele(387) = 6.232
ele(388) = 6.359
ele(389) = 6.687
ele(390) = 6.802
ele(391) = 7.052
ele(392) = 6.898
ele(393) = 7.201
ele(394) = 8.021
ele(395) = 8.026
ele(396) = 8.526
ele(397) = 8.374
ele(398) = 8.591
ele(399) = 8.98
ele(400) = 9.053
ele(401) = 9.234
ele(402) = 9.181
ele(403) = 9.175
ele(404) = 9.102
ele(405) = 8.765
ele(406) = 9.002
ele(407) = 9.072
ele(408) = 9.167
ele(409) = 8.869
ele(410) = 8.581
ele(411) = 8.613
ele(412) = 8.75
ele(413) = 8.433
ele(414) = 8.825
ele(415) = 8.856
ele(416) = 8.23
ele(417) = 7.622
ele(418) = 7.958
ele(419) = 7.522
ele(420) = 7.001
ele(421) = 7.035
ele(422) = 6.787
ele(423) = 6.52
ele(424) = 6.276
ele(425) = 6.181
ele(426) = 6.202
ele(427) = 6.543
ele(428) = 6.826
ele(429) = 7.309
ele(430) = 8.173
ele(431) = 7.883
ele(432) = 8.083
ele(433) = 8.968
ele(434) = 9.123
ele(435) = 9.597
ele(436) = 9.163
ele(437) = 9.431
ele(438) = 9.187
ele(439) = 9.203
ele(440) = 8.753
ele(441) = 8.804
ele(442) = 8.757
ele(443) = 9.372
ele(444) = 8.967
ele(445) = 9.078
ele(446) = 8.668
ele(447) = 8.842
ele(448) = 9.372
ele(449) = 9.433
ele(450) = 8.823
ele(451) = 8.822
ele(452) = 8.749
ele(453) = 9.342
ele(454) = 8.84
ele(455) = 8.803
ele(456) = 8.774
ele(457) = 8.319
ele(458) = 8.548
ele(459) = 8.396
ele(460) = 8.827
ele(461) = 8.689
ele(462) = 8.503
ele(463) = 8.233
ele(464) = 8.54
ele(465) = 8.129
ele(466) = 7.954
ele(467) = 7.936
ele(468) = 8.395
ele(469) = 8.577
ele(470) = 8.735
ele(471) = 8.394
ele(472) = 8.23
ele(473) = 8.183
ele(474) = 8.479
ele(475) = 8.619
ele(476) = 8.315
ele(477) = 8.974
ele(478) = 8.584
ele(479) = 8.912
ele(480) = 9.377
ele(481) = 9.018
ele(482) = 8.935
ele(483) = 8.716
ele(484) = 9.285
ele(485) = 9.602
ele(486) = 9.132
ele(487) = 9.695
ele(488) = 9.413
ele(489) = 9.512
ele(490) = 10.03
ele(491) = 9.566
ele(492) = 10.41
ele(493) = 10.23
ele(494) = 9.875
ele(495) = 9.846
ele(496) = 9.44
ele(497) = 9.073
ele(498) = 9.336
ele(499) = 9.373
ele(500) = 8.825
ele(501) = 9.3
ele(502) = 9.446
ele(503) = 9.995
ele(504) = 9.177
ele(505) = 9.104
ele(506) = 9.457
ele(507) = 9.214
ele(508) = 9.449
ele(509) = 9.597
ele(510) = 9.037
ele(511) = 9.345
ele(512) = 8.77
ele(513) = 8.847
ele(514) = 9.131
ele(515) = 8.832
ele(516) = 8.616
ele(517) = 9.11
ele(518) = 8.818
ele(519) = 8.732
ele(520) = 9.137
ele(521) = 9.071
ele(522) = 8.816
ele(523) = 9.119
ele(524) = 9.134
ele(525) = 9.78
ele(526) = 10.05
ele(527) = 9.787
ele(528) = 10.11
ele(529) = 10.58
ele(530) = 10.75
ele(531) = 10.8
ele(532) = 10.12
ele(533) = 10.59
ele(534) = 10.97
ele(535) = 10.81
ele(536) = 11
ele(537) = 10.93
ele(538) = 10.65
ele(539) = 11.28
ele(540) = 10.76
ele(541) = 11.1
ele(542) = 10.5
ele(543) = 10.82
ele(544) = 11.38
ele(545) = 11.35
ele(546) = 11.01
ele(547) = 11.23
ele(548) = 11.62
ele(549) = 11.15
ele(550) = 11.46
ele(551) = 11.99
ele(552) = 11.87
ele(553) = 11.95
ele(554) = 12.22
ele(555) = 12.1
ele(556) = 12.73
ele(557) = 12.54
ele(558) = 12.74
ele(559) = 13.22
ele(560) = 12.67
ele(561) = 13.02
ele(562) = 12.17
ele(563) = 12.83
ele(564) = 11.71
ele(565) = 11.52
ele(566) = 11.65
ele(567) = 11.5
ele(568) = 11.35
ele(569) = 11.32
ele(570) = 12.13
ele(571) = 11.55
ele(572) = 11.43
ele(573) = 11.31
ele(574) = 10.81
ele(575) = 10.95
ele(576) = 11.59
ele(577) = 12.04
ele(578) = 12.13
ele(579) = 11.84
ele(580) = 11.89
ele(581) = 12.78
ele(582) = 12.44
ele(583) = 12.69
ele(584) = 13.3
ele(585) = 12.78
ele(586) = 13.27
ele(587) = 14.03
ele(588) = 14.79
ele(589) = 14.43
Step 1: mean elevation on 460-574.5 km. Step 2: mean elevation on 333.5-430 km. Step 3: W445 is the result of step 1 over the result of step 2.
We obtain 1.26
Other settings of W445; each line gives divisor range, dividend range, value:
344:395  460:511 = 1.14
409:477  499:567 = 1.26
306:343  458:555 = 1.13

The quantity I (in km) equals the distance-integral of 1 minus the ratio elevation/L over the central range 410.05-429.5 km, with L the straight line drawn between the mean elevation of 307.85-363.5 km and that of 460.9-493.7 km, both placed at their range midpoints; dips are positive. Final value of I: 2.8 km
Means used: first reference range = 8.46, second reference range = 8.9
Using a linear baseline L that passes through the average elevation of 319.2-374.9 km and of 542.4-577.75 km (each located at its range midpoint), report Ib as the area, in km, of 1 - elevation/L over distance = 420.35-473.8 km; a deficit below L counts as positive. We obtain 8.6 km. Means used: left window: 8.32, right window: 11.8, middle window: 8.36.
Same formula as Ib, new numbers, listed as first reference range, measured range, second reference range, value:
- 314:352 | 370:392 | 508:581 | 3.8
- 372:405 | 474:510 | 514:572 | 2.1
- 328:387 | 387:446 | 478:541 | 3.2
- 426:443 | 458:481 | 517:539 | 1.3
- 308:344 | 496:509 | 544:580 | 2.0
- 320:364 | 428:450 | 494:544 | 0.6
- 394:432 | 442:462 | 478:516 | -0.5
